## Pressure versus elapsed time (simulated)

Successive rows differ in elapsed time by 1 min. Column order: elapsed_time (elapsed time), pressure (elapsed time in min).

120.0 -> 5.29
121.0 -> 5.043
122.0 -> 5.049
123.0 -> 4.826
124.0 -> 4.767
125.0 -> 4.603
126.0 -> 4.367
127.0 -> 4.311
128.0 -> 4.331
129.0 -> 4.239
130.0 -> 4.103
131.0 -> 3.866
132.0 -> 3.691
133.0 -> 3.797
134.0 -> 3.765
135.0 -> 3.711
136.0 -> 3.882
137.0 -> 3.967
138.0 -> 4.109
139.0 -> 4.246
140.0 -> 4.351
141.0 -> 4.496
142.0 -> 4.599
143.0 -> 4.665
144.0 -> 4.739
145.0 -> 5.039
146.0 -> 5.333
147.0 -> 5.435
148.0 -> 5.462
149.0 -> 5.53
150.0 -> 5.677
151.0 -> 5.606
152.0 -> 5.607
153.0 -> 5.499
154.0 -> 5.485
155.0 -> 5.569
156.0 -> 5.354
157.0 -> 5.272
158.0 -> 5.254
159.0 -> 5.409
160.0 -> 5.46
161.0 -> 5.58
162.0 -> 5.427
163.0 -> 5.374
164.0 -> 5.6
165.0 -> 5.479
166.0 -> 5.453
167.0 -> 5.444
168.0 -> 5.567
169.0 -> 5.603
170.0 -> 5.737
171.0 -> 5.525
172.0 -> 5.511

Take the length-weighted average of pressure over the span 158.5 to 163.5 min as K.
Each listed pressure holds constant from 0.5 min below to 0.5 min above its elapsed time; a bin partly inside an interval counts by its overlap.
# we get 5.45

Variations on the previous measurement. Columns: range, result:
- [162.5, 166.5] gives 5.48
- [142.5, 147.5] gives 5.04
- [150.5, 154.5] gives 5.55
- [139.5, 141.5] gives 4.42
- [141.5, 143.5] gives 4.63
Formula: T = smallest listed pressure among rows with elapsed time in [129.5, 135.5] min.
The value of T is 3.691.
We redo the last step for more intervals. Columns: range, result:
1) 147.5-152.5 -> 5.462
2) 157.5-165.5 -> 5.254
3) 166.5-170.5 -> 5.444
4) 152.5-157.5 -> 5.272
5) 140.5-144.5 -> 4.496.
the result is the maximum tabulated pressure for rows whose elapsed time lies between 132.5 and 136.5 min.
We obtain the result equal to 3.882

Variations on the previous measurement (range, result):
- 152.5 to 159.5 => 5.569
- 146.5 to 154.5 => 5.677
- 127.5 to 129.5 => 4.331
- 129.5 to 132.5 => 4.103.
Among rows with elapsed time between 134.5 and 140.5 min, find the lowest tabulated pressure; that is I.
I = 3.711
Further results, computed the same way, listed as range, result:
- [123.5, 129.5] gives 4.239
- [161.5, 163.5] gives 5.374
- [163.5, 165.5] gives 5.479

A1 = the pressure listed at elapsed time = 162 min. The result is 5.427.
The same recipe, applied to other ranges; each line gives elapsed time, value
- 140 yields 4.351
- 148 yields 5.462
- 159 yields 5.409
